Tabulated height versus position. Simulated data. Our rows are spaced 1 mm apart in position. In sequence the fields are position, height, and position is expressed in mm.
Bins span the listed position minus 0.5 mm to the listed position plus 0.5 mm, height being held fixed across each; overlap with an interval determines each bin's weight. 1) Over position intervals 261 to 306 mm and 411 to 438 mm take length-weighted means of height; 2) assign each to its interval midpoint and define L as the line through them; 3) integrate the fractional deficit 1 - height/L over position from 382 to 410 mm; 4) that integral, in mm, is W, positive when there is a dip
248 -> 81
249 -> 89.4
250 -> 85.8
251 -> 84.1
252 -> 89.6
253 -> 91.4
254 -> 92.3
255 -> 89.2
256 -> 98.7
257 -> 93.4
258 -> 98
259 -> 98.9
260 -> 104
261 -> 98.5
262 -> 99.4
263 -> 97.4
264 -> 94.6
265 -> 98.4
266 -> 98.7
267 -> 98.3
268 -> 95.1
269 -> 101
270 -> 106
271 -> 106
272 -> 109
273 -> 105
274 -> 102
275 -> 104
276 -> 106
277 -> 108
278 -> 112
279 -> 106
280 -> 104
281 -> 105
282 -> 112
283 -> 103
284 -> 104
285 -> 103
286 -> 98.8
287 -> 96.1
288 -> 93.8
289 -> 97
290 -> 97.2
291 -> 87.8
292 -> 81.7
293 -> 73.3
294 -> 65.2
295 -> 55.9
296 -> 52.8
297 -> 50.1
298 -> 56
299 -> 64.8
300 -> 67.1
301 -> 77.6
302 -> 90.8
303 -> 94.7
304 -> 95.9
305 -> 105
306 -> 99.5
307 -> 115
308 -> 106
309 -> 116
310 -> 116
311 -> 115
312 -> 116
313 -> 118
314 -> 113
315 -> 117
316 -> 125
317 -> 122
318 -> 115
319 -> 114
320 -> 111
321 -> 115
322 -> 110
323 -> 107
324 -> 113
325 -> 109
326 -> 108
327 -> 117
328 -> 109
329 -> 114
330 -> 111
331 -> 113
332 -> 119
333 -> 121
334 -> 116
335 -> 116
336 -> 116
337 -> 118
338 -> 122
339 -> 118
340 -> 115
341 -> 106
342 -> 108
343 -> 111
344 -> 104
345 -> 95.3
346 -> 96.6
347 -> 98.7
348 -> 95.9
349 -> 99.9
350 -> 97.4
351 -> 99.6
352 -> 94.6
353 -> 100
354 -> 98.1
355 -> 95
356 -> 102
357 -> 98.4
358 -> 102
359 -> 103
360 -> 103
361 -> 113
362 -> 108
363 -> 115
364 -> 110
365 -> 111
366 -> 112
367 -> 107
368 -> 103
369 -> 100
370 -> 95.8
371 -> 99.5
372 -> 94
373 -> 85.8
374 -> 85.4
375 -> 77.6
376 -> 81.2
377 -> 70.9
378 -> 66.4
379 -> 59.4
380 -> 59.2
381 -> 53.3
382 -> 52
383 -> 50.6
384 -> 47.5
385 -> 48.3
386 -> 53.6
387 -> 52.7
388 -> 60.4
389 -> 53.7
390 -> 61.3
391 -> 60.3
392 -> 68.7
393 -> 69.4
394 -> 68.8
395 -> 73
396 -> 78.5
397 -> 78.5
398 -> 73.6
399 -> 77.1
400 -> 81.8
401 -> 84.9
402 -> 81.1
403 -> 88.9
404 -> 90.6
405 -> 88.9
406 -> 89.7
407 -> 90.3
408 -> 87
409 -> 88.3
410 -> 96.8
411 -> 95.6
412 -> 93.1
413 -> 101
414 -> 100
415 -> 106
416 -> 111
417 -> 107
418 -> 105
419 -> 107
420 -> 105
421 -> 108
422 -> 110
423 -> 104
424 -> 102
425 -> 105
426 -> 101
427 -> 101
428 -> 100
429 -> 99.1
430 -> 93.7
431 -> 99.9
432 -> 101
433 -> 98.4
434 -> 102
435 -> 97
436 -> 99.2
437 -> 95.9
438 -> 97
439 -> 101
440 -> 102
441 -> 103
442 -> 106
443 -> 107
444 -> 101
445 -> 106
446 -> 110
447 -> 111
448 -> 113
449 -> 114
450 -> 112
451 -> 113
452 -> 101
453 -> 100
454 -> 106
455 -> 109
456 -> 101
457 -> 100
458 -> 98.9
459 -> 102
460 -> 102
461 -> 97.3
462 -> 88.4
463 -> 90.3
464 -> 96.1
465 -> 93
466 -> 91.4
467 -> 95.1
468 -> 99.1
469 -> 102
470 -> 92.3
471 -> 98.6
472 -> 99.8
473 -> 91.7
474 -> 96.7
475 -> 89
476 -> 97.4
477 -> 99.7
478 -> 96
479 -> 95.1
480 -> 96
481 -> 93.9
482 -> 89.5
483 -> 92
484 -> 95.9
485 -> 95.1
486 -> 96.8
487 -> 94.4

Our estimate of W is 7.8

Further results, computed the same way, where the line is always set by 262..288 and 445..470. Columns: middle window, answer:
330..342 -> -1.57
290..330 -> 1.53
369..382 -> 3.17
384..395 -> 4.56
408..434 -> 0.17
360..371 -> -0.50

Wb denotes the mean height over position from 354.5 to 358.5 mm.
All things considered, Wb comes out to 99.3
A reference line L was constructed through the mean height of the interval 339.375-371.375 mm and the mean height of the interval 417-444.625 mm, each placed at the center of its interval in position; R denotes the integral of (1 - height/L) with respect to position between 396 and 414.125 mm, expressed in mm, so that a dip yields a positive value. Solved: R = 2.61 mm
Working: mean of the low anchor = 103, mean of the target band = 87.7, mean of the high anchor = 102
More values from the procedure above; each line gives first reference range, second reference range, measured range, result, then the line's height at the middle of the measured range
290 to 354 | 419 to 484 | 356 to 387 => 4.9 mm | 101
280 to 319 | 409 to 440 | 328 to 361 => -3.0 mm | 97.7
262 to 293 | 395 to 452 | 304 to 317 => -1.7 mm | 100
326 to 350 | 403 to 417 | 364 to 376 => 0.7 mm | 104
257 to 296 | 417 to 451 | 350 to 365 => -0.4 mm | 101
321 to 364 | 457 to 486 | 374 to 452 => 9.4 mm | 101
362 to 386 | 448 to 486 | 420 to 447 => -2.9 mm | 92.4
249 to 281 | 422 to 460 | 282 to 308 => 3.6 mm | 99.8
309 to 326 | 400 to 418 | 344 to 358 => 1.2 mm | 107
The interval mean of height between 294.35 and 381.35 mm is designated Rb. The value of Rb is 100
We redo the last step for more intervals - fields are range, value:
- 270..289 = 104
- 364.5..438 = 86.5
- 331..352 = 108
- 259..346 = 102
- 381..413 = 73.8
